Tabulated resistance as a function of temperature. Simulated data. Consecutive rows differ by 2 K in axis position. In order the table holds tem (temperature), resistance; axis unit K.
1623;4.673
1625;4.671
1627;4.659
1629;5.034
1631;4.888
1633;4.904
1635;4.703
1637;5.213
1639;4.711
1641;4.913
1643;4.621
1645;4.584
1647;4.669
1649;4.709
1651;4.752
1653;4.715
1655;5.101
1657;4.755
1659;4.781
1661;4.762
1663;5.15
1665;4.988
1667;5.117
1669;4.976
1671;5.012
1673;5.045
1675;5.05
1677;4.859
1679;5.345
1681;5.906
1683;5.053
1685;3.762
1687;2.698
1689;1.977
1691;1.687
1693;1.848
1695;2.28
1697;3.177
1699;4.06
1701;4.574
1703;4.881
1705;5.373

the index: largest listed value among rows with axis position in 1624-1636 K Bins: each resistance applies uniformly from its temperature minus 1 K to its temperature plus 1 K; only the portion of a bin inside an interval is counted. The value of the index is 5.034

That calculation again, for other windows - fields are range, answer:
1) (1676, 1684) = 5.906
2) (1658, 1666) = 5.15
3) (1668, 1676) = 5.05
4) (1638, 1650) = 4.913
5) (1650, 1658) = 5.101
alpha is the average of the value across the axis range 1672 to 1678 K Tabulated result 4.98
